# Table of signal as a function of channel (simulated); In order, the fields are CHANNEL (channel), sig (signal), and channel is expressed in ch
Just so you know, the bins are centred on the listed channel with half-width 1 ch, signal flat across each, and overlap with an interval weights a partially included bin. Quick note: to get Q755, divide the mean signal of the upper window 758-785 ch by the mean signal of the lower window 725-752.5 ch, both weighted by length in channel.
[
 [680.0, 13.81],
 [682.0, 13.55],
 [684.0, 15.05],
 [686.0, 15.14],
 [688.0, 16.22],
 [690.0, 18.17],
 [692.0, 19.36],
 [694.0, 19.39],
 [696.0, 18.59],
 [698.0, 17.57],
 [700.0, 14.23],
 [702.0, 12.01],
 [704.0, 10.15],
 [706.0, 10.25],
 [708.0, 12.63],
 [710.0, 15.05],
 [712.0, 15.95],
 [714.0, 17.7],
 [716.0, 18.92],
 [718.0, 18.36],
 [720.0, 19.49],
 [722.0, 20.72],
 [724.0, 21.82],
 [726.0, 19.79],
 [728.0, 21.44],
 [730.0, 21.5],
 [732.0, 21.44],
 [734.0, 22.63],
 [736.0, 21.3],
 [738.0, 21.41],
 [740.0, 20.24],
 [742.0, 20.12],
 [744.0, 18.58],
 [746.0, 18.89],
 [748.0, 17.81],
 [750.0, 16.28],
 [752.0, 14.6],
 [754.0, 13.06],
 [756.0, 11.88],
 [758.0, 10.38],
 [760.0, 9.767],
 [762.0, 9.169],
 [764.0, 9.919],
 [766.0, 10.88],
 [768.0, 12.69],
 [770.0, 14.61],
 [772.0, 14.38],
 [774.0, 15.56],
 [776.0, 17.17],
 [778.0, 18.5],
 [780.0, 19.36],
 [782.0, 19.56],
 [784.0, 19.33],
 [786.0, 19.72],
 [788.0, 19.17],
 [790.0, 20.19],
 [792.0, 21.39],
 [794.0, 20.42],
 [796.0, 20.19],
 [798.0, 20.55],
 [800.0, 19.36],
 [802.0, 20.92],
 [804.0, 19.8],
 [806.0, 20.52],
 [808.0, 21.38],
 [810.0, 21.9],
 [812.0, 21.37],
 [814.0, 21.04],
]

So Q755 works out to 0.73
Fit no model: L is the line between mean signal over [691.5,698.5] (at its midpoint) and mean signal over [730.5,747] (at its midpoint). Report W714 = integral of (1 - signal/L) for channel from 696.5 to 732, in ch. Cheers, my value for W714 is 4.65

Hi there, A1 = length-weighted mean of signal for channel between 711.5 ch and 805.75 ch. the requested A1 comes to 17.8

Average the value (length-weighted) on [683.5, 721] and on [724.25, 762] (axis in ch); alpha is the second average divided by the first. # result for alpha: 1.1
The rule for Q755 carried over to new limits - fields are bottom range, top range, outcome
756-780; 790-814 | 1.57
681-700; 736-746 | 1.19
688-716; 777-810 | 1.29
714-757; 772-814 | 1.04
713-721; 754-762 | 0.58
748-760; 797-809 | 1.53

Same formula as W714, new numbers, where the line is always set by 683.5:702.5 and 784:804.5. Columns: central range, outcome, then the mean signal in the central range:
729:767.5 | 4.6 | 16.3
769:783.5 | 1.8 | 17.1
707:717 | 0.8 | 16.1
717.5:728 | -1.5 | 20.2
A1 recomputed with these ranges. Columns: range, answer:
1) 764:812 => 18.5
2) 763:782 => 15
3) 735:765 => 15.6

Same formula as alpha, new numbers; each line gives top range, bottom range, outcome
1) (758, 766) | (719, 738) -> 0.47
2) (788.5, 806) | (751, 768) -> 1.80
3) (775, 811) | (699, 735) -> 1.14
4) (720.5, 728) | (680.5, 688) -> 1.41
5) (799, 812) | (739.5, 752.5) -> 1.14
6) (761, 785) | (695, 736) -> 0.86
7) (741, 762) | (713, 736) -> 0.73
